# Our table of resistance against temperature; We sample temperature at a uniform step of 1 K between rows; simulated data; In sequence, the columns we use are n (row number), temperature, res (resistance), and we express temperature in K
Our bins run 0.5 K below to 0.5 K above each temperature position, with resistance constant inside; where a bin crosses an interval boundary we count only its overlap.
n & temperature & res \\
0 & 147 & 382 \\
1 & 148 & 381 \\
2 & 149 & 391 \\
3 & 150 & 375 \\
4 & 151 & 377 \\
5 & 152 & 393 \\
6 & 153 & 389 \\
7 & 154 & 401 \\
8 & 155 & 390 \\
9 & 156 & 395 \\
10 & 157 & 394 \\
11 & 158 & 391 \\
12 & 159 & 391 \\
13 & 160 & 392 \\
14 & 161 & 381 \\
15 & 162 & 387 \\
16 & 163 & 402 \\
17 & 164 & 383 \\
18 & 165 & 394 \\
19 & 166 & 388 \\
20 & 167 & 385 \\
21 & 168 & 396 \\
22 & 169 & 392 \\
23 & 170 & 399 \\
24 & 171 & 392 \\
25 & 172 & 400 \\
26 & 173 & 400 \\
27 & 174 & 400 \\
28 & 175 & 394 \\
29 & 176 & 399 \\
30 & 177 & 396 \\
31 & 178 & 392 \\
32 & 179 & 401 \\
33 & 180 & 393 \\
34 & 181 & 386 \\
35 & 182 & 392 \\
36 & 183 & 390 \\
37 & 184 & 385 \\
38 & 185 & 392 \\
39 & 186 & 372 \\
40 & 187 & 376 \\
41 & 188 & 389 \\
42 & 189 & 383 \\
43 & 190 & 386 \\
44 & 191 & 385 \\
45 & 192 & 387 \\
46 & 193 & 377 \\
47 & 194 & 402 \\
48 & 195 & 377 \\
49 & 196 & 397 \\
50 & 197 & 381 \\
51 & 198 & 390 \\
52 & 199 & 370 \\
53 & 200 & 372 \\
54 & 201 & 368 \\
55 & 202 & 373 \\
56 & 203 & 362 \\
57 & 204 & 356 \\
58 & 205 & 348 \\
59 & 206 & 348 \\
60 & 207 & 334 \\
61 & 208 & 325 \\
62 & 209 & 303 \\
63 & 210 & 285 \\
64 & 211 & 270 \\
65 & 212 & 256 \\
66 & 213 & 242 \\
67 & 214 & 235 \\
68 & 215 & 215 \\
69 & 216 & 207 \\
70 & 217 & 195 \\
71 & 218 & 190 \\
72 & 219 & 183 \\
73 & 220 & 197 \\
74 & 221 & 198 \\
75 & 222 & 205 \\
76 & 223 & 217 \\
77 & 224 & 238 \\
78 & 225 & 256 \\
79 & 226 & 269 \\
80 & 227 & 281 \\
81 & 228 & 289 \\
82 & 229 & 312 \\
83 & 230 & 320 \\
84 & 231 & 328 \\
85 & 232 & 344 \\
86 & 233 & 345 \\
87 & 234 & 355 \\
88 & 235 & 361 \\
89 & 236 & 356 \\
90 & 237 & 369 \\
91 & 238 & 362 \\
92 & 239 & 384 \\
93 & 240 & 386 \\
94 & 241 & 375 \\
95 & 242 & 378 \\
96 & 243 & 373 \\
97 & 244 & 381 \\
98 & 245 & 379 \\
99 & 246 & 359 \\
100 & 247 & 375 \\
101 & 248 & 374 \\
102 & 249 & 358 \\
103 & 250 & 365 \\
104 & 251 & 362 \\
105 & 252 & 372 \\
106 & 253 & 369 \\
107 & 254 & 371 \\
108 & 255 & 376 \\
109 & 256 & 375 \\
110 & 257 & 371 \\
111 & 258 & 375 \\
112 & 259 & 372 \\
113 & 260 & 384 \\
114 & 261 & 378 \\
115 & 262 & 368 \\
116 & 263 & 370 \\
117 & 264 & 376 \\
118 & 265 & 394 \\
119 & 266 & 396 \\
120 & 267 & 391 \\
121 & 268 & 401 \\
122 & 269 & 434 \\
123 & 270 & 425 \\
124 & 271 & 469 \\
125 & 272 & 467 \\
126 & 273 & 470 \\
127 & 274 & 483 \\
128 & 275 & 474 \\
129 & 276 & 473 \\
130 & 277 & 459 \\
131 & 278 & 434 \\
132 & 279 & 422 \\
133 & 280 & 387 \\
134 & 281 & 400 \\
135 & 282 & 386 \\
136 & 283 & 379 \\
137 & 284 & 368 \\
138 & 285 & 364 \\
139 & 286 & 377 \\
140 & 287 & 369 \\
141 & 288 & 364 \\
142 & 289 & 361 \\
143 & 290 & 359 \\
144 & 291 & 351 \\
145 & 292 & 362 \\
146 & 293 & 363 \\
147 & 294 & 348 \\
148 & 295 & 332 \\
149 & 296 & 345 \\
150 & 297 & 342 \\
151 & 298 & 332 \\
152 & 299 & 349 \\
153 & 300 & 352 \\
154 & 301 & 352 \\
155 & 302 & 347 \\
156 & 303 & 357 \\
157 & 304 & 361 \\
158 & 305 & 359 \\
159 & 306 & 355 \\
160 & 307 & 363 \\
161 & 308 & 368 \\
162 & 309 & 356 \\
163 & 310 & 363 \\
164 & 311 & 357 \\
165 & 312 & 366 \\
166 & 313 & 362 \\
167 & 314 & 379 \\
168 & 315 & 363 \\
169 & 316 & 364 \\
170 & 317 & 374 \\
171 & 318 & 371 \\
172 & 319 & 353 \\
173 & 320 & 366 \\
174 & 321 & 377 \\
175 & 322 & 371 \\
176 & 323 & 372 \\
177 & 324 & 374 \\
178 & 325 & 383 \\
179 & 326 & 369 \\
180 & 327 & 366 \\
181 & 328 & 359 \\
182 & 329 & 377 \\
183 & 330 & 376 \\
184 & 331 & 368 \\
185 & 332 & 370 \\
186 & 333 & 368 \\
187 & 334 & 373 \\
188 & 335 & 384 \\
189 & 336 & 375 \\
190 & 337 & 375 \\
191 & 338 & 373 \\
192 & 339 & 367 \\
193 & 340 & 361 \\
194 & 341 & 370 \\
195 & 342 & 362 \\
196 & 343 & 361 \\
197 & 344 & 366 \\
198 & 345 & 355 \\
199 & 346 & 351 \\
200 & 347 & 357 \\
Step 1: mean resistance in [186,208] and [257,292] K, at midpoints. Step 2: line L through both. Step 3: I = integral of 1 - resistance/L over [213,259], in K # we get 8.41 K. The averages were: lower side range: 373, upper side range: 401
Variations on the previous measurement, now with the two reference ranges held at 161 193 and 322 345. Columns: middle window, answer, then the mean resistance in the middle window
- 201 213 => 2.0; 322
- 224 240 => 2.3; 328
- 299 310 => 0.5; 357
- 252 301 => -1.4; 388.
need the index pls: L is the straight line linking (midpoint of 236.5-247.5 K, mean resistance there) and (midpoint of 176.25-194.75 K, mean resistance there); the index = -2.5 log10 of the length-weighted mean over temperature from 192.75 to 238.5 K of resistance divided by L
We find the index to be 0.24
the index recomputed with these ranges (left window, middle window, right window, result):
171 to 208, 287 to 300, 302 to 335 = 0.055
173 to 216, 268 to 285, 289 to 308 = -0.213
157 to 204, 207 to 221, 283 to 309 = 0.492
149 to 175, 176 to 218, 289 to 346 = 0.113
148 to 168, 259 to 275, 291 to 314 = -0.143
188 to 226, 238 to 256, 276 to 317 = -0.119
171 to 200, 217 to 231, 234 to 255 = 0.471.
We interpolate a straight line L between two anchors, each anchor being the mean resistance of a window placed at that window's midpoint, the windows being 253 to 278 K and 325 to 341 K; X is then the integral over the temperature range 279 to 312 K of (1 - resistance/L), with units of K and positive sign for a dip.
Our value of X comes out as 2.7 K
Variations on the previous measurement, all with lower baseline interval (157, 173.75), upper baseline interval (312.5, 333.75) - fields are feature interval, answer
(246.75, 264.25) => 0.4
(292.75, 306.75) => 0.9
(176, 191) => 0.1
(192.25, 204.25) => 0.3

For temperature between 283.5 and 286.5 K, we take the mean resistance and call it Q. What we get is 370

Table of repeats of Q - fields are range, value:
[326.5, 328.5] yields 362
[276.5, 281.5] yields 420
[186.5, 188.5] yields 382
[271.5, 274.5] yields 473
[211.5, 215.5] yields 237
